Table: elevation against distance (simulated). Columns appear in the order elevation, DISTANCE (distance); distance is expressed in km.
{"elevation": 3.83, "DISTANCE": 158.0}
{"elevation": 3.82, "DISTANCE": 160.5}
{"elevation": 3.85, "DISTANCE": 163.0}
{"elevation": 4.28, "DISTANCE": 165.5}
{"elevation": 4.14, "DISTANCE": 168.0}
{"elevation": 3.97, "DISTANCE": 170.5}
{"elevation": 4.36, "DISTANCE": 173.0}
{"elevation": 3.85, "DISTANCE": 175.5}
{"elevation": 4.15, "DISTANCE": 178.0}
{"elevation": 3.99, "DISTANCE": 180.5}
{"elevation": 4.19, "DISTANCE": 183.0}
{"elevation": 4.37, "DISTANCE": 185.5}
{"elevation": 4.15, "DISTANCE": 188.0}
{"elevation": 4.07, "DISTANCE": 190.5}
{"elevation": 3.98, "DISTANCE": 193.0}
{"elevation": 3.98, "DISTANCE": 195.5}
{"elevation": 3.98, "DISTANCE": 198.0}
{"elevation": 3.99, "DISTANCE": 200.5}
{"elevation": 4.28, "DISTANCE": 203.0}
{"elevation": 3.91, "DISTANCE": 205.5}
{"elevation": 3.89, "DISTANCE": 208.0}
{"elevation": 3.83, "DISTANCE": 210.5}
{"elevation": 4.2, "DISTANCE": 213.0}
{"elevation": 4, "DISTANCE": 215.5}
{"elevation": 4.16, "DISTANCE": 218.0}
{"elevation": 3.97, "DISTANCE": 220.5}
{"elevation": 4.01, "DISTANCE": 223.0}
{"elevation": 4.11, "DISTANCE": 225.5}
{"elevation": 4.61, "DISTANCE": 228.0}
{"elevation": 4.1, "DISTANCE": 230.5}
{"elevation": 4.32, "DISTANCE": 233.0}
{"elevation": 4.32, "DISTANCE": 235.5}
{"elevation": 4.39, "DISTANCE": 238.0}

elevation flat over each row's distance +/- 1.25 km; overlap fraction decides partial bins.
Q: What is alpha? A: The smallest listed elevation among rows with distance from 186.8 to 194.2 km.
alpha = 3.98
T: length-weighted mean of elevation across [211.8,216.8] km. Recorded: 4.1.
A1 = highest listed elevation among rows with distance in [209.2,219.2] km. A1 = 4.2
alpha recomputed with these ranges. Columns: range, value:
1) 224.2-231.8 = 4.1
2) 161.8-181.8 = 3.85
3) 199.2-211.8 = 3.83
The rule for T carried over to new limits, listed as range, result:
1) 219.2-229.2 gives 4.17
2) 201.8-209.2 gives 4.03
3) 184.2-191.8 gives 4.2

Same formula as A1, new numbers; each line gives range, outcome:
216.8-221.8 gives 4.16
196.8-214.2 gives 4.28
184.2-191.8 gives 4.37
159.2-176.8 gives 4.36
